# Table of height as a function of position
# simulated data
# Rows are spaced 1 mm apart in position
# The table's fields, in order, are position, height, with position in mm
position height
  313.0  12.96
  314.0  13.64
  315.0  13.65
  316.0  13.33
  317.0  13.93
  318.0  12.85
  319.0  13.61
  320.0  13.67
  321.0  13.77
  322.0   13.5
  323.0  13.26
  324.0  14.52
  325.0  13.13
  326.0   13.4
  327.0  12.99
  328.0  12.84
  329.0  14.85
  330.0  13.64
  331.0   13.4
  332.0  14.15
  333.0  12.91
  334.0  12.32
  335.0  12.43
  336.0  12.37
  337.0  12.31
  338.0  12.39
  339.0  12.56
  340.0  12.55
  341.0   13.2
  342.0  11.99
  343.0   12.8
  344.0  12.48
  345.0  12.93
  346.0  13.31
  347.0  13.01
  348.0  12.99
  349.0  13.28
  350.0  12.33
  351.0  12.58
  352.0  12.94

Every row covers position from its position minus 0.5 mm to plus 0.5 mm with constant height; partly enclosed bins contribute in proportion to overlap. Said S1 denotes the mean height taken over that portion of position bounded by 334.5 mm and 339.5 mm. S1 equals 12.4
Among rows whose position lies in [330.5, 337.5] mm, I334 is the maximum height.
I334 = 14.15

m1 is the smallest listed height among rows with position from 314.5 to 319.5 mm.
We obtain 12.85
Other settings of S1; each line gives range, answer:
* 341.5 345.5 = 12.6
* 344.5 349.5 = 13.1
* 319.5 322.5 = 13.6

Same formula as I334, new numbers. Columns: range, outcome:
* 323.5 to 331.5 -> 14.85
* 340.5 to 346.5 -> 13.31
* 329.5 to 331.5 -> 13.64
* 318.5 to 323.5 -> 13.77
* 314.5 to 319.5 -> 13.93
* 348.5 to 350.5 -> 13.28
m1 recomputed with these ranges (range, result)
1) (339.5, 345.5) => 11.99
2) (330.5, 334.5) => 12.32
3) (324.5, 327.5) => 12.99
